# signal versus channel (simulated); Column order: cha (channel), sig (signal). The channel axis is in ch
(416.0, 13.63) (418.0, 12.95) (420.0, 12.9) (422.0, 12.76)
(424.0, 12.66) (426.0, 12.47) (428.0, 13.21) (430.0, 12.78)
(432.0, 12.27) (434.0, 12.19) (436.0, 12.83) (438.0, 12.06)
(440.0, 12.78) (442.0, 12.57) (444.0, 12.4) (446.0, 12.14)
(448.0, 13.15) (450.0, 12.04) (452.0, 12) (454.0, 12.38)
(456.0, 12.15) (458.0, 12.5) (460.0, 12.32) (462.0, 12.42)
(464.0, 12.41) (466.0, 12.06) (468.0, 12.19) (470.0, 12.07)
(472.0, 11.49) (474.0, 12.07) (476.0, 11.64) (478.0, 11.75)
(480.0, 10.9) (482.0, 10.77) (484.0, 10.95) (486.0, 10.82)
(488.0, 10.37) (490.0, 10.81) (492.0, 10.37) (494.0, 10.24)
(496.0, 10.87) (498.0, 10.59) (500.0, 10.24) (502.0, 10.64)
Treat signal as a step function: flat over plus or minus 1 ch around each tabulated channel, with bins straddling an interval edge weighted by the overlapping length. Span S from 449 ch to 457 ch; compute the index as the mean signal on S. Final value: 12.1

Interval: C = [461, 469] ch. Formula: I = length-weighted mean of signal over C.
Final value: 12.3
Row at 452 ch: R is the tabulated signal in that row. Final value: 12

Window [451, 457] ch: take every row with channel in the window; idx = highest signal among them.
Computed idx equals 12.38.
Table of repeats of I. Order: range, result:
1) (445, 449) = 12.6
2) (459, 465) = 12.4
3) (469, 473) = 11.8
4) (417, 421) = 12.9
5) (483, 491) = 10.7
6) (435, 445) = 12.5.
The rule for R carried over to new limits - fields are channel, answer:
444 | 12.4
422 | 12.76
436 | 12.83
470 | 12.07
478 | 11.75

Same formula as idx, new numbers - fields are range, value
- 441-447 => 12.57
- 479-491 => 10.95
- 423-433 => 13.21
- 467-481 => 12.19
